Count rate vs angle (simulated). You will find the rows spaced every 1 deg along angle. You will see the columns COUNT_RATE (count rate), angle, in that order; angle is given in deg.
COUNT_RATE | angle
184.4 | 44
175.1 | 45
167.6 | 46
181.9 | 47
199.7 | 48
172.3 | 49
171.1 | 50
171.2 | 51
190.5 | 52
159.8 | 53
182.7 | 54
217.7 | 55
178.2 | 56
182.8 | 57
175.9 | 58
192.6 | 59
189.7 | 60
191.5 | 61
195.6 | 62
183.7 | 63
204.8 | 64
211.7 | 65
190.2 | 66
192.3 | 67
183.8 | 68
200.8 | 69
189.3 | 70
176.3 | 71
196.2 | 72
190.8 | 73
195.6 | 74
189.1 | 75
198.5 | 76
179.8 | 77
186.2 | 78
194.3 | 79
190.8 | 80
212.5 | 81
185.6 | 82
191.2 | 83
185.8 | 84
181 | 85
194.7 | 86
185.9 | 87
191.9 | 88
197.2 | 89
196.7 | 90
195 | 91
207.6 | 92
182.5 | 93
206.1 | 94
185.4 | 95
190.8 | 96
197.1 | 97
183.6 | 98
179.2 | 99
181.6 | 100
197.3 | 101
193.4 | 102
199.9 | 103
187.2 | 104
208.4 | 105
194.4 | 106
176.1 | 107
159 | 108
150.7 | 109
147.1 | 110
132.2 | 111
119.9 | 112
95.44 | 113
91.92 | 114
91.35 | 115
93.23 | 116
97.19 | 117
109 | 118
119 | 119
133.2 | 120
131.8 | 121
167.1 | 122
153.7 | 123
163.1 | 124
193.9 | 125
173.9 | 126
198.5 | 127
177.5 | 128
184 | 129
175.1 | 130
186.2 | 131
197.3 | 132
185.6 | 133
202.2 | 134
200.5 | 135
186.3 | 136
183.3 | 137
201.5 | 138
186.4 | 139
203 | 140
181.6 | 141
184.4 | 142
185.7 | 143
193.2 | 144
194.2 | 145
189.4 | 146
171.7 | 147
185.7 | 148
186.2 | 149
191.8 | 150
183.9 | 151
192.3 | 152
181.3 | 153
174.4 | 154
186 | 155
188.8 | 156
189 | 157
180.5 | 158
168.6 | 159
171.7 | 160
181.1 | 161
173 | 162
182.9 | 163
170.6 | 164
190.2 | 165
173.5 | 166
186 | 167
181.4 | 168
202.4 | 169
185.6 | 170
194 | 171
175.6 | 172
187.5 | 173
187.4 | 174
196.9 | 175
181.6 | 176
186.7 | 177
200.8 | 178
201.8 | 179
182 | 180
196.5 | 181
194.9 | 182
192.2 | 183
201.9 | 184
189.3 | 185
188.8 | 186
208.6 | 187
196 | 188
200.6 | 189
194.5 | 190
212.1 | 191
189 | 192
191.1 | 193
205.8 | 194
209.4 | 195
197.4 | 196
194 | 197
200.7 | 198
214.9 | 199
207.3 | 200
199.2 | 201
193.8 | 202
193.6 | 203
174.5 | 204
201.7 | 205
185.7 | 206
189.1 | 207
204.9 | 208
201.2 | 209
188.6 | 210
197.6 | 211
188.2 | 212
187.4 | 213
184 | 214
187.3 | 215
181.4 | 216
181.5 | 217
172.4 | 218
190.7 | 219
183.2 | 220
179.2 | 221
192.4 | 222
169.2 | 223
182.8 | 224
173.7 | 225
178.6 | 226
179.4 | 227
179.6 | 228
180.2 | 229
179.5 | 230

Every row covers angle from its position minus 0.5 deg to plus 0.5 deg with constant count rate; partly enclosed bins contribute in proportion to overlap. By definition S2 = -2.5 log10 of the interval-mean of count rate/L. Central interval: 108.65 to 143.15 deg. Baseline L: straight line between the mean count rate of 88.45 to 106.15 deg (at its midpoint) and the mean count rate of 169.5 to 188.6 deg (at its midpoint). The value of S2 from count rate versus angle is 0.21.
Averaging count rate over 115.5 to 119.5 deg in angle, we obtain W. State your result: 105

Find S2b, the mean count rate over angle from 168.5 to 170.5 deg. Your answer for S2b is 194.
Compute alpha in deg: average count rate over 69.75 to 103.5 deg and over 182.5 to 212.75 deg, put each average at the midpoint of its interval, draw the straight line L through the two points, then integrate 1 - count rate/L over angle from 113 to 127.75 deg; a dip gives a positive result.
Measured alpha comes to 4.4 deg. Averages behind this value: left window 191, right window 197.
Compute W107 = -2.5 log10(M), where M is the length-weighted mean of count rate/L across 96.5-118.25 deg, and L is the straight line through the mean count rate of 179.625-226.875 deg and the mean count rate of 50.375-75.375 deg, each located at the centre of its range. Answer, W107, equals 0.23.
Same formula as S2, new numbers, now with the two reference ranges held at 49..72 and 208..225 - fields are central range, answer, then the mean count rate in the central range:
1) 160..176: 0.013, 184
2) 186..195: -0.077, 200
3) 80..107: -0.030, 192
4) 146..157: 0.011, 185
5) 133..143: -0.028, 191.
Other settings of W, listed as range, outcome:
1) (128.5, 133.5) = 186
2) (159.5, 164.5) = 176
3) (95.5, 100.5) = 186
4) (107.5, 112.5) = 142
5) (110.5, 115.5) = 106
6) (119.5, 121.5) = 132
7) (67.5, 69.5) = 192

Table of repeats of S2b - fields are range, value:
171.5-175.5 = 187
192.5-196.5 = 201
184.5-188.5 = 196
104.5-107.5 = 193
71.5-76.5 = 194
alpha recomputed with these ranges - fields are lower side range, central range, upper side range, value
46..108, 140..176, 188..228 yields 1.15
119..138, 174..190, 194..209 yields -0.17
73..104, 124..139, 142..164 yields -0.16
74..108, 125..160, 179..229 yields 0.87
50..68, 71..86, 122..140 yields -0.27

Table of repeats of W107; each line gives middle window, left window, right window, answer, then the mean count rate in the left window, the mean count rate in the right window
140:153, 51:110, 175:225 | 0.02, 189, 193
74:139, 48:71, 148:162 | 0.07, 188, 182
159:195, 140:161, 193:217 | 0.00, 184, 195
